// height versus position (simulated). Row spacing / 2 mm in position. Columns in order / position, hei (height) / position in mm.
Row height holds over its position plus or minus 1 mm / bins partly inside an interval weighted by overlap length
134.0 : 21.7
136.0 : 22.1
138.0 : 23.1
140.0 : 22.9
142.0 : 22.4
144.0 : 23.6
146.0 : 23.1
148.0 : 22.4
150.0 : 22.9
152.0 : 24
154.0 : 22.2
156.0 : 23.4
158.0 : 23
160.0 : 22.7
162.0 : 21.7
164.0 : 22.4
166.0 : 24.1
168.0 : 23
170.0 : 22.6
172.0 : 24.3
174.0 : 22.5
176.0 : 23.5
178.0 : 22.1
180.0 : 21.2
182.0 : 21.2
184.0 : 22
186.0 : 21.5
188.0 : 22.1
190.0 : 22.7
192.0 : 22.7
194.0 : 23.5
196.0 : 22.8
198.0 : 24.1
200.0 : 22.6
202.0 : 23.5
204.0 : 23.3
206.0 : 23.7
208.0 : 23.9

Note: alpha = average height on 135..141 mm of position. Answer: 22.7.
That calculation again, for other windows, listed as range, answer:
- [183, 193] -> 22.2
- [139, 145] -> 23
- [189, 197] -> 22.9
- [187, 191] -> 22.4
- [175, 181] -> 22.3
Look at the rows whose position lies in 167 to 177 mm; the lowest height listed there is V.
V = 22.5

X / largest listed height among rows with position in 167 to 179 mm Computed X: 24.3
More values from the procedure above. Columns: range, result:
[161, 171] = 24.1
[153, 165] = 23.4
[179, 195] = 23.5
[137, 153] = 24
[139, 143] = 22.9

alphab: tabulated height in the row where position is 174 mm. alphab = 22.5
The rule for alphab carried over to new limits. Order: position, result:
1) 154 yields 22.2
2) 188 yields 22.1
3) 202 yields 23.5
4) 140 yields 22.9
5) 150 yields 22.9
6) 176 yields 23.5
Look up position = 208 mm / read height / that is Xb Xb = 23.9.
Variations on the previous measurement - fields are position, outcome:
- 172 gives 24.3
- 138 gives 23.1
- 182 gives 21.2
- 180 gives 21.2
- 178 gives 22.1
